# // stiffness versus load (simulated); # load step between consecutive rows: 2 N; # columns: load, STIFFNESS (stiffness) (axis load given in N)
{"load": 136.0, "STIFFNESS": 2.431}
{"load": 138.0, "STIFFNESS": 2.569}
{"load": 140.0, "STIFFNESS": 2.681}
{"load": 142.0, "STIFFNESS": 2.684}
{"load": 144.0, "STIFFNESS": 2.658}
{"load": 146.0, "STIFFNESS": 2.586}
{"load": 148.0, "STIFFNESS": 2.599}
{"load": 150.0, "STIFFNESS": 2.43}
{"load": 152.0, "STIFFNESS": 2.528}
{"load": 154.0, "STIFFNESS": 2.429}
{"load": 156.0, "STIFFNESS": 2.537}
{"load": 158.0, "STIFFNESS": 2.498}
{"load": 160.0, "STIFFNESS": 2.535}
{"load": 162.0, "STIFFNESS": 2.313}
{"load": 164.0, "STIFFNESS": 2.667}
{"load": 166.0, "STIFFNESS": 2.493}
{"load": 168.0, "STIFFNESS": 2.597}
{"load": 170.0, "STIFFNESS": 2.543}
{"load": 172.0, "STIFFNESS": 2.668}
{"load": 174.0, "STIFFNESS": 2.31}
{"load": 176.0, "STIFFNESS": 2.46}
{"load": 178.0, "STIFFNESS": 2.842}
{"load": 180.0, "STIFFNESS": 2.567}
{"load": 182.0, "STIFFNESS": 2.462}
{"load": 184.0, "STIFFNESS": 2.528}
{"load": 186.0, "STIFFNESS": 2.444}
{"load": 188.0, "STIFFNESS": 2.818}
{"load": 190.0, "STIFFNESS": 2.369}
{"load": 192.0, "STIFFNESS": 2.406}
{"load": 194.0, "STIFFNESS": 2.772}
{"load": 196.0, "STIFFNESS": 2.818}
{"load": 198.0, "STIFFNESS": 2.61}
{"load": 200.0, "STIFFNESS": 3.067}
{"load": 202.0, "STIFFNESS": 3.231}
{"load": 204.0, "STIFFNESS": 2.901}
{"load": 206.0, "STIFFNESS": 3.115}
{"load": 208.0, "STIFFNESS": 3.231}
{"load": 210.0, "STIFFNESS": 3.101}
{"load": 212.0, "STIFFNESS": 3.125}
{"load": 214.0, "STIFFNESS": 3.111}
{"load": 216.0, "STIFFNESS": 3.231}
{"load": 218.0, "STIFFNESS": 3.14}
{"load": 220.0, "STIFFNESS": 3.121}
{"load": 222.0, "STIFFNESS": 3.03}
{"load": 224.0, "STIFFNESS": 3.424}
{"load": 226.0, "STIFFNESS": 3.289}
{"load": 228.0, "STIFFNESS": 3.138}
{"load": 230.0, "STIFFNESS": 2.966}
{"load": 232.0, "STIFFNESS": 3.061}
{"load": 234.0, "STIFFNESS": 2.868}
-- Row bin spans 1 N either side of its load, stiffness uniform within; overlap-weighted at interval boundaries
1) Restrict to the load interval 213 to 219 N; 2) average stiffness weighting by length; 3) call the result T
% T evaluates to 3.16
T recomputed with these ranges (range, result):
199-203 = 3.15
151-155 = 2.48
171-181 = 2.57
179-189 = 2.56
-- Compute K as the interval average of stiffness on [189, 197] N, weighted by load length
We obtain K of 2.59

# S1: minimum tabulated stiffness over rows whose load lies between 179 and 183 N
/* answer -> 2.462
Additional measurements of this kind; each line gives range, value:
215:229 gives 3.03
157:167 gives 2.313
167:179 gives 2.31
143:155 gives 2.429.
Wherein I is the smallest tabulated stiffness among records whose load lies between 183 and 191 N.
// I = 2.369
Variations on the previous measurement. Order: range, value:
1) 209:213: 3.101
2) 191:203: 2.406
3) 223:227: 3.289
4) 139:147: 2.586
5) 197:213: 2.61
